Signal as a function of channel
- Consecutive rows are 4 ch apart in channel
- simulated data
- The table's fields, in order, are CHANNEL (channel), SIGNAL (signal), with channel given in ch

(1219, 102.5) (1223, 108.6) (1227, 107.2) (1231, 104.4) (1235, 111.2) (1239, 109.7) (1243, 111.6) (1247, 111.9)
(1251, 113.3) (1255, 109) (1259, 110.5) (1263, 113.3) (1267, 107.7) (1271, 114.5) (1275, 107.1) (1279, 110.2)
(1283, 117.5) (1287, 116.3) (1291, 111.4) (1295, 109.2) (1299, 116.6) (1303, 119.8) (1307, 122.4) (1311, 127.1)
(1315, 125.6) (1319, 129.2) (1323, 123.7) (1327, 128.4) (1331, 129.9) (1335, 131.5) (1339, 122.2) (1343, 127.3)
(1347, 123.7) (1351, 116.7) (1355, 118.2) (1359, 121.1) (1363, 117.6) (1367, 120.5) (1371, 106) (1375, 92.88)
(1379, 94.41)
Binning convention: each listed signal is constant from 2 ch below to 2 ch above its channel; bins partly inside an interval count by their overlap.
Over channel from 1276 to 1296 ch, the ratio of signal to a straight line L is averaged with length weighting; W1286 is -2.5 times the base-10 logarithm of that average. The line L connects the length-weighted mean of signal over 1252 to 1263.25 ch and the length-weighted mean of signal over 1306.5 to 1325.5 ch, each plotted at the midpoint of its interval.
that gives 0.050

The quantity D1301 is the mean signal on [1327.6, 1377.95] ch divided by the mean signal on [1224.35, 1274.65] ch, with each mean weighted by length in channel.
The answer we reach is 1.08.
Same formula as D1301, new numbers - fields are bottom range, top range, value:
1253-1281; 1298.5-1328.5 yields 1.13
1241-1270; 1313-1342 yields 1.14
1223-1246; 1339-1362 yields 1.11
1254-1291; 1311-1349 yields 1.13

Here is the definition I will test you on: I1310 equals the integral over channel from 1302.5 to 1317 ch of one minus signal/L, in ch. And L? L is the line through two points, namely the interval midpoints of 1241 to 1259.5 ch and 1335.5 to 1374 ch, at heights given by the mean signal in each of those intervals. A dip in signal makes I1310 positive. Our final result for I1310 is -1.1 ch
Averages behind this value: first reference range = 111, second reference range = 119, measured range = 124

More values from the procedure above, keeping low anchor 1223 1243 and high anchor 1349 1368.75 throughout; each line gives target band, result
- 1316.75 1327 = -1.0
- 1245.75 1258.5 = -0.1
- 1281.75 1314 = -1.1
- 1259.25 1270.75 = 0.0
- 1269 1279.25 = 0.1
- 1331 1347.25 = -1.3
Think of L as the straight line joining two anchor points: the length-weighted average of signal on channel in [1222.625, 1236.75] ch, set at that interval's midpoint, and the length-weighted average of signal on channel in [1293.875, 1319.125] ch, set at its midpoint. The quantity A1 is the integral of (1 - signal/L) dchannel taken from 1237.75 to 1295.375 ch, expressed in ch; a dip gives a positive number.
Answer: 1.3 ch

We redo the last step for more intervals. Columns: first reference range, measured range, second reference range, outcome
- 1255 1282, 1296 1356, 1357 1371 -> -4.73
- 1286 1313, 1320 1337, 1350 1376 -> -1.83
